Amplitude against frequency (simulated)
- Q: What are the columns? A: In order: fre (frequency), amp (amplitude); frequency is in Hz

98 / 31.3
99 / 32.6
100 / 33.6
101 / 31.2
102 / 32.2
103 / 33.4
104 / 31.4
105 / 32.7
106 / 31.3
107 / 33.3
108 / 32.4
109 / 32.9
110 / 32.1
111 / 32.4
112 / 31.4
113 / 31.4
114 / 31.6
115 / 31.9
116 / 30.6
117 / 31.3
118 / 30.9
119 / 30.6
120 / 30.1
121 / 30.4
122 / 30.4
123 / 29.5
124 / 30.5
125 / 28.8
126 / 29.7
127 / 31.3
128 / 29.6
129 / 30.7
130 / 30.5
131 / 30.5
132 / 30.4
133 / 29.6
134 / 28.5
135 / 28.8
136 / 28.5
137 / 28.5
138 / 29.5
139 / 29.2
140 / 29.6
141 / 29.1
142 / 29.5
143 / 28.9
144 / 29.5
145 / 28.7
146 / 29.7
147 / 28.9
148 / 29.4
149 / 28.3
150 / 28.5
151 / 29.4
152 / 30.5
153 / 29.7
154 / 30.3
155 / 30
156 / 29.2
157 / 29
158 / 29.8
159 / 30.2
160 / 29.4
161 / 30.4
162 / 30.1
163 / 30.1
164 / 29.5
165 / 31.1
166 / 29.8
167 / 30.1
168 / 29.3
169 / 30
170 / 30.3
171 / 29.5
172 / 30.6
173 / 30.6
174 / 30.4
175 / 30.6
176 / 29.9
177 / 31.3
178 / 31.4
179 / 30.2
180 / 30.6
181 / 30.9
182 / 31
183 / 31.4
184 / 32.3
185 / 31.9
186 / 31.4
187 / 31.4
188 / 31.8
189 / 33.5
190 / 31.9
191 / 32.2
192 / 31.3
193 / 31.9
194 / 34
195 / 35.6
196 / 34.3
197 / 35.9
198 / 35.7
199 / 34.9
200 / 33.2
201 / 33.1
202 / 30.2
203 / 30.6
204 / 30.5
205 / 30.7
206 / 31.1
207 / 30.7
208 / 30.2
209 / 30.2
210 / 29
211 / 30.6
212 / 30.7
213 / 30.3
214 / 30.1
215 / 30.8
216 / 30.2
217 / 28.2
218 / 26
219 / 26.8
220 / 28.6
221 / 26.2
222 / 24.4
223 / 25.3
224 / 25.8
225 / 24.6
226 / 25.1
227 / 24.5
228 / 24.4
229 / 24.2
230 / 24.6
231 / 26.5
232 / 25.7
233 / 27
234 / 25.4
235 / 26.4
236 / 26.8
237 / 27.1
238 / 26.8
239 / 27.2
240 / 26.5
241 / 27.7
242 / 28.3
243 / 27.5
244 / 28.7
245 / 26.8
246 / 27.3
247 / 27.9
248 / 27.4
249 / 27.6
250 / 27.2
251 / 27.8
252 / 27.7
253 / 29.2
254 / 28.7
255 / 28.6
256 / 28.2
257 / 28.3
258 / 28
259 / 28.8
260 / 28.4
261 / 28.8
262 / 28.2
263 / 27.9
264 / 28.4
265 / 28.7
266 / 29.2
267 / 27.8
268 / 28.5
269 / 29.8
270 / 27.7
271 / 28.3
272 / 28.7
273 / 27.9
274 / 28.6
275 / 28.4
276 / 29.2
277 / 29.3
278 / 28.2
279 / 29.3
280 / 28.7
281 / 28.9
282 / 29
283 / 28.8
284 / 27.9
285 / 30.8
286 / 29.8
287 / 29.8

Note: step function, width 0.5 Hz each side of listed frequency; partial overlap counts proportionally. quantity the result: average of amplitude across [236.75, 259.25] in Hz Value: 27.8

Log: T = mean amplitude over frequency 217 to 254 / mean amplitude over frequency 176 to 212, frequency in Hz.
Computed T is 0.84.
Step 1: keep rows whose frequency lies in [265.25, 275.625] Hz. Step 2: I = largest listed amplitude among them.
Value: 29.8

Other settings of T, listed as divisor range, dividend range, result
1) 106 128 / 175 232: 0.97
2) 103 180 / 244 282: 0.94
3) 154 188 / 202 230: 0.92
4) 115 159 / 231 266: 0.93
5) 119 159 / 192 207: 1.11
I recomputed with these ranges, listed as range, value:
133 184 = 32.3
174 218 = 35.9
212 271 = 30.8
